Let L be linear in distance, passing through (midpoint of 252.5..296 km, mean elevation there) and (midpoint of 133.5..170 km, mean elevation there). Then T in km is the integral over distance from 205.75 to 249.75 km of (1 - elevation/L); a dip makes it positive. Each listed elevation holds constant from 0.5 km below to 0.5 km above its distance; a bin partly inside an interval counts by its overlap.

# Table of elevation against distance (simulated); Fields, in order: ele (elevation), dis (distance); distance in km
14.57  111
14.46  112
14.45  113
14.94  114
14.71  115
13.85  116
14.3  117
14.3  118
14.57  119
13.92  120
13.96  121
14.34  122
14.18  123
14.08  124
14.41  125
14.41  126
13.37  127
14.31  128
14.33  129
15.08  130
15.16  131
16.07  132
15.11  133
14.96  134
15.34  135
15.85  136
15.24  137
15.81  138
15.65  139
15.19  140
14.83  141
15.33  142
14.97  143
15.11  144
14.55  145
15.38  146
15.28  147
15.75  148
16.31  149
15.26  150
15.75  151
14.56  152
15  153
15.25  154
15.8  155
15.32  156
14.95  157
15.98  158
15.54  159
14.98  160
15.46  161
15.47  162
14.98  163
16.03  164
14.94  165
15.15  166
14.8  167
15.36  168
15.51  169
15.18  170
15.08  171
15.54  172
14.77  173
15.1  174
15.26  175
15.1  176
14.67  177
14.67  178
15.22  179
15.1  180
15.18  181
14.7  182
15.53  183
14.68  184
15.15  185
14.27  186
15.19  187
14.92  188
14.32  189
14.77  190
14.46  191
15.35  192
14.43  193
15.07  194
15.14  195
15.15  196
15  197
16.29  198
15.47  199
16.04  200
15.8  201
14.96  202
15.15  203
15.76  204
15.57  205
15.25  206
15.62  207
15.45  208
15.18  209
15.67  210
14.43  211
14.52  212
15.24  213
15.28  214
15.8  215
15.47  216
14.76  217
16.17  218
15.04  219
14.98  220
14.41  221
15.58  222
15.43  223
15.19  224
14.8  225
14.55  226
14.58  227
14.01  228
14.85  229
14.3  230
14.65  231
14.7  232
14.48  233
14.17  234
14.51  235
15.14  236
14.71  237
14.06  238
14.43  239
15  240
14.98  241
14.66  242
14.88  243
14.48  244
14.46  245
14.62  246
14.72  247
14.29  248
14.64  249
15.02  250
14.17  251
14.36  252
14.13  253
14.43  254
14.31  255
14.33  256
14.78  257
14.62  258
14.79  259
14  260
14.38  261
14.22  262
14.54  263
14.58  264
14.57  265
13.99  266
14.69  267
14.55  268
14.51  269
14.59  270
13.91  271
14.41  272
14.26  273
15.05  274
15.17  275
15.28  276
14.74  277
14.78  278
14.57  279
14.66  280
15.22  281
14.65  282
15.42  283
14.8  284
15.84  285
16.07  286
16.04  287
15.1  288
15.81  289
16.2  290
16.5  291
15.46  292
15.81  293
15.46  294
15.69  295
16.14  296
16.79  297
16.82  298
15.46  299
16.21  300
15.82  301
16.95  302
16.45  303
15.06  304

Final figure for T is 0.6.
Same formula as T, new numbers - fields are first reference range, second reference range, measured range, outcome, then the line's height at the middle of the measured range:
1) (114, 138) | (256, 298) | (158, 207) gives -1.25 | 14.8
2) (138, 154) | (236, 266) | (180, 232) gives -0.84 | 14.8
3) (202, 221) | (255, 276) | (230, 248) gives 0.33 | 14.9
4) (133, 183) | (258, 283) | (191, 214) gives -0.43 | 15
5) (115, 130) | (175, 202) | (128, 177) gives -2.23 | 14.6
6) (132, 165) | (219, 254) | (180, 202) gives -0.12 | 15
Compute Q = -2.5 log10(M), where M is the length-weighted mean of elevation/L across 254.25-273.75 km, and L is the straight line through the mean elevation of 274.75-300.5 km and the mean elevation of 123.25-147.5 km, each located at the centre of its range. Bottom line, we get 0.076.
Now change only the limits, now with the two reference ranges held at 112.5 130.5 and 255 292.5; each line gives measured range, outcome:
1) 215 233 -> -0.02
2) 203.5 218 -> -0.05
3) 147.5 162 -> -0.07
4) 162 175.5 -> -0.05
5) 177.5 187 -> -0.03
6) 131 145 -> -0.07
